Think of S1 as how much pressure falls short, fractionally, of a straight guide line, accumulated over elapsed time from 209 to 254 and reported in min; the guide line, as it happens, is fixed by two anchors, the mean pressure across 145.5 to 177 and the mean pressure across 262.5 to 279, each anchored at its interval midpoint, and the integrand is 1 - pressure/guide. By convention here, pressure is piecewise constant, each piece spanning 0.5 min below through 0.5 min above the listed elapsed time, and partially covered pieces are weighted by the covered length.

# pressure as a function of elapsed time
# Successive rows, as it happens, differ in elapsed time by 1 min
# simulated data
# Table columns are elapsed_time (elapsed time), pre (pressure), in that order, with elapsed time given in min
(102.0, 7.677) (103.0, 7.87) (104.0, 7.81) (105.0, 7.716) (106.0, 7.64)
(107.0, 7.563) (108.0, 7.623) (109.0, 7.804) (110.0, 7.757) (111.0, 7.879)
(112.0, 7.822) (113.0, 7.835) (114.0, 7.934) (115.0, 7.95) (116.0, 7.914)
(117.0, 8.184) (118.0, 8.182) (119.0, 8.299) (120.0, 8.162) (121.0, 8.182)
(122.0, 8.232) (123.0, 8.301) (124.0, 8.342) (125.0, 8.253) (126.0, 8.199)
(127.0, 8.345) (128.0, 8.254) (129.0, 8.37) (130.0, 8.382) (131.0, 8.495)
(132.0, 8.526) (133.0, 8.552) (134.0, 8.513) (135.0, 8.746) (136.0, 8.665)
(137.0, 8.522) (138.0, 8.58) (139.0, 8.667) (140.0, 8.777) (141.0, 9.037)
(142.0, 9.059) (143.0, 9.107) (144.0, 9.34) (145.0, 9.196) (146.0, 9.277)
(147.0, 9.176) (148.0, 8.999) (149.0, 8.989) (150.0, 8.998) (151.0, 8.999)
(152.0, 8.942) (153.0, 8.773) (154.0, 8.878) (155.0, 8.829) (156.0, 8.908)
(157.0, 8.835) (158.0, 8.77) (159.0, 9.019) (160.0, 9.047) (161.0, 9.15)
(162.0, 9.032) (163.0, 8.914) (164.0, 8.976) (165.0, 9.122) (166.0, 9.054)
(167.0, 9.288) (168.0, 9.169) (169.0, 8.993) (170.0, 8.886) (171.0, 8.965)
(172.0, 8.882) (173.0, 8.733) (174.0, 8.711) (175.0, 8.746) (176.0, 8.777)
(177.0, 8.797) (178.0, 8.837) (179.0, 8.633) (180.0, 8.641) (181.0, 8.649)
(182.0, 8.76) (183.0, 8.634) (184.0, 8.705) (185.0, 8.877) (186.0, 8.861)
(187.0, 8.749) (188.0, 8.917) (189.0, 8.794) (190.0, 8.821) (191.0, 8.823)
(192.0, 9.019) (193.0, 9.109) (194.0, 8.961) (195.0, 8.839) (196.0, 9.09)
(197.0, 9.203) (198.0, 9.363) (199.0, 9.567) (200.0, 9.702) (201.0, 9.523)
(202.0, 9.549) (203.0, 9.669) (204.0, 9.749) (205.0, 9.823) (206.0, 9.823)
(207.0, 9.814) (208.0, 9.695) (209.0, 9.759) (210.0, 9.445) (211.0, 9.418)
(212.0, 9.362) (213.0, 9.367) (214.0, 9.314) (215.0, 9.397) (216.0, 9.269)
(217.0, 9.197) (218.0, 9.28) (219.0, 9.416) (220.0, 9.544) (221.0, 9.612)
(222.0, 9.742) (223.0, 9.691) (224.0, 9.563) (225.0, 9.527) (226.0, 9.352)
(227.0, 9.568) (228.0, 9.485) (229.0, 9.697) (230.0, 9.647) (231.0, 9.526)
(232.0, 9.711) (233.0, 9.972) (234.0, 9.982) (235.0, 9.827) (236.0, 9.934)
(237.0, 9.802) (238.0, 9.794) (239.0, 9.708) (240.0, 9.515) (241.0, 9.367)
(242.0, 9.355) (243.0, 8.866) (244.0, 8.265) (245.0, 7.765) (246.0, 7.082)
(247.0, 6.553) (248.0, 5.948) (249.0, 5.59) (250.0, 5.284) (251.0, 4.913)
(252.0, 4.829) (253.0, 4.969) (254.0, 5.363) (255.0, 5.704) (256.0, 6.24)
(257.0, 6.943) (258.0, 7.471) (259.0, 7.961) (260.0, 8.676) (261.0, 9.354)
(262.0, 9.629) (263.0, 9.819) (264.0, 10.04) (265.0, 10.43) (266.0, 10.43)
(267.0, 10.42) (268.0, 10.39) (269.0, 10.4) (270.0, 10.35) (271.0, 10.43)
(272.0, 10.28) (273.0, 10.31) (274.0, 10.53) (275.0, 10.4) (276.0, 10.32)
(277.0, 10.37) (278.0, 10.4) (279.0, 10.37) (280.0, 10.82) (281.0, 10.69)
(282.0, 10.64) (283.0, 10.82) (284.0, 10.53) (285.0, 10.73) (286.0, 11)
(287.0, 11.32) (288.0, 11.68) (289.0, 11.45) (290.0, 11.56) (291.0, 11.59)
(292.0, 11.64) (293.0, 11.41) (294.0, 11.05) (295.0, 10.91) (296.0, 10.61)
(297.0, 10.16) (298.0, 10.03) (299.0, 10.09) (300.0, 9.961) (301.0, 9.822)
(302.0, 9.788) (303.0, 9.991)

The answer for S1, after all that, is 4.97 min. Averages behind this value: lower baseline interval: 8.96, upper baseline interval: 10.3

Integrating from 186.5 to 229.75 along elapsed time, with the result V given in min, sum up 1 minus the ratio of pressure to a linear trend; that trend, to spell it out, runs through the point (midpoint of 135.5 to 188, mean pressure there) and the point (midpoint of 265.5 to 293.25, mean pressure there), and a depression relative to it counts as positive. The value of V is 1.10 min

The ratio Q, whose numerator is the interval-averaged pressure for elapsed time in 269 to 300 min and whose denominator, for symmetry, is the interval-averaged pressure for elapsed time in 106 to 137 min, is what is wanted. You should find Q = 1.3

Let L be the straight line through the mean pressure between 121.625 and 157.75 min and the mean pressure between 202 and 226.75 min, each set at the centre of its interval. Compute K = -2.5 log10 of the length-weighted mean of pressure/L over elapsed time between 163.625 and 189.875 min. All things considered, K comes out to 0.03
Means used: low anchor 8.73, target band 8.85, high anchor 9.54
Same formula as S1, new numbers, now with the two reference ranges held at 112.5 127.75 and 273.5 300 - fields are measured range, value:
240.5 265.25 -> 6.8 min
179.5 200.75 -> 0.7 min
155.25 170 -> -0.3 min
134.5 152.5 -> -0.9 min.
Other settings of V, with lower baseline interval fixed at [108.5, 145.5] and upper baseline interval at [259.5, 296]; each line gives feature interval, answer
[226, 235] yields 0.2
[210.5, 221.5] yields 0.3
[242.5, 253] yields 3.8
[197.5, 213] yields -0.1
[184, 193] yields 0.4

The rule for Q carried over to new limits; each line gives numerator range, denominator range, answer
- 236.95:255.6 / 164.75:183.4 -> 0.82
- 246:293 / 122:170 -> 1.05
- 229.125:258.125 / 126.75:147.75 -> 0.90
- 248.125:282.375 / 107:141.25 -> 1.07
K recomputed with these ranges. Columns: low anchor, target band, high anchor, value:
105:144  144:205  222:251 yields -0.06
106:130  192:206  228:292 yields -0.08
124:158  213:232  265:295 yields 0.05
